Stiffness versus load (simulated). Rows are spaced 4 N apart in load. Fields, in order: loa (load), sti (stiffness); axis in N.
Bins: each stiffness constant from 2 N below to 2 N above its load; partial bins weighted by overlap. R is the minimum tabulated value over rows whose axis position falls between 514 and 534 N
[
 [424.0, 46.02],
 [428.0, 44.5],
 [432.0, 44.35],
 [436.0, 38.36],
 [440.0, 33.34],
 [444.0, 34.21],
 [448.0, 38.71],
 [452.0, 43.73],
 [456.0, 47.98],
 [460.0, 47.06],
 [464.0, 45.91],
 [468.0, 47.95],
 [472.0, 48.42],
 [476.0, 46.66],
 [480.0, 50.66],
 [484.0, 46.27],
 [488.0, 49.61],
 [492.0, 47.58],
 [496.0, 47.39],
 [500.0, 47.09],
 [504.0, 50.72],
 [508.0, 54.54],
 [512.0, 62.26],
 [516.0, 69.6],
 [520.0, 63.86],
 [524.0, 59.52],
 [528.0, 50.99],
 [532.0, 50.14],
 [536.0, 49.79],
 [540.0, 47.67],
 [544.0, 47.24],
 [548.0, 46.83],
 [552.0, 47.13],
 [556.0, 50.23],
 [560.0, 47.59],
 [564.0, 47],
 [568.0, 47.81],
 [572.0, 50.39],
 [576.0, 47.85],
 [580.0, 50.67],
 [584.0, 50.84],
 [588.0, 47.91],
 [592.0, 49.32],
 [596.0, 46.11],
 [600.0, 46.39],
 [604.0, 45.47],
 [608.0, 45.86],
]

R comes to 50.14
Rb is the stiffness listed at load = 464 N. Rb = 45.91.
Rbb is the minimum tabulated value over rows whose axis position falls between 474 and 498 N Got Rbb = 46.27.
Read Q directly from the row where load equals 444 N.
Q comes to 34.21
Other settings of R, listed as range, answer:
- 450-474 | 43.73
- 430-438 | 38.36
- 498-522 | 47.09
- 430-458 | 33.34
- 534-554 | 46.83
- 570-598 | 46.11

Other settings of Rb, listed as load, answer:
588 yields 47.91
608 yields 45.86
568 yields 47.81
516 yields 69.6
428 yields 44.5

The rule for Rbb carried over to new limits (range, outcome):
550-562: 47.13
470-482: 46.66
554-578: 47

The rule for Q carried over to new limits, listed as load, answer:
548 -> 46.83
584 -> 50.84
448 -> 38.71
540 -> 47.67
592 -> 49.32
